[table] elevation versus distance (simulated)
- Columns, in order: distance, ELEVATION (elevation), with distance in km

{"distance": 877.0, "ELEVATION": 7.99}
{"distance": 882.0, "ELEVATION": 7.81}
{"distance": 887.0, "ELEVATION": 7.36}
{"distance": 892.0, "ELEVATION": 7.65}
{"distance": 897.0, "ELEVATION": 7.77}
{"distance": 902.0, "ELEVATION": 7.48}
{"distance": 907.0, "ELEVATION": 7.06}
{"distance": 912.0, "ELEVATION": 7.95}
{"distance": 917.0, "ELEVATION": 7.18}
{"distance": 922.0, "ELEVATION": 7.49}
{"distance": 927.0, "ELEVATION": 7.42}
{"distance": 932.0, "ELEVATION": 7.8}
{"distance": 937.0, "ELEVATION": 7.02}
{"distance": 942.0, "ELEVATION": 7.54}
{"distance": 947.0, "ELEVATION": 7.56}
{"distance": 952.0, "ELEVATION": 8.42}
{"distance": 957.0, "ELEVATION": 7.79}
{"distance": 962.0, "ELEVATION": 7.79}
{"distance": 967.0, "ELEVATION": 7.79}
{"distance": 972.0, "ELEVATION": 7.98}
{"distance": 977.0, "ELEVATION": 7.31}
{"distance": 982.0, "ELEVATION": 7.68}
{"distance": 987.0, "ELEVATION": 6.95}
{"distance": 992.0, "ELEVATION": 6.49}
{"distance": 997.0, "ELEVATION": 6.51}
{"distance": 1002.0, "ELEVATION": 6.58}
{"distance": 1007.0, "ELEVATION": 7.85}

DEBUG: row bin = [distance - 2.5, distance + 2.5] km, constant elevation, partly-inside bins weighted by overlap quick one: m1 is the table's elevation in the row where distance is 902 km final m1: 7.48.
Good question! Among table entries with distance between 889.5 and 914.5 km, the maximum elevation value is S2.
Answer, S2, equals 7.95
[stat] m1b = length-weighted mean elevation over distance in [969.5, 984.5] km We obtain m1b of 7.66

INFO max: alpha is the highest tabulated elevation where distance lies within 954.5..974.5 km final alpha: 7.98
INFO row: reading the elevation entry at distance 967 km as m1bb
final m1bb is 7.79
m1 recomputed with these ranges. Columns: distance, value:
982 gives 7.68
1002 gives 6.58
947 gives 7.56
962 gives 7.79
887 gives 7.36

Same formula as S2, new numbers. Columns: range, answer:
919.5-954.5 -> 8.42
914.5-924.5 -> 7.49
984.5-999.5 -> 6.95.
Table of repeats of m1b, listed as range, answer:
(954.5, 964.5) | 7.79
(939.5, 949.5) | 7.55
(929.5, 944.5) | 7.45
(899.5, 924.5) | 7.43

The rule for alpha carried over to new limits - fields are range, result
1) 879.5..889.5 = 7.81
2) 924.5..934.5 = 7.8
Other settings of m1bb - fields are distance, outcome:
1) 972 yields 7.98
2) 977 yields 7.31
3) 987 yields 6.95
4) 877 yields 7.99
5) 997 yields 6.51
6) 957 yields 7.79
